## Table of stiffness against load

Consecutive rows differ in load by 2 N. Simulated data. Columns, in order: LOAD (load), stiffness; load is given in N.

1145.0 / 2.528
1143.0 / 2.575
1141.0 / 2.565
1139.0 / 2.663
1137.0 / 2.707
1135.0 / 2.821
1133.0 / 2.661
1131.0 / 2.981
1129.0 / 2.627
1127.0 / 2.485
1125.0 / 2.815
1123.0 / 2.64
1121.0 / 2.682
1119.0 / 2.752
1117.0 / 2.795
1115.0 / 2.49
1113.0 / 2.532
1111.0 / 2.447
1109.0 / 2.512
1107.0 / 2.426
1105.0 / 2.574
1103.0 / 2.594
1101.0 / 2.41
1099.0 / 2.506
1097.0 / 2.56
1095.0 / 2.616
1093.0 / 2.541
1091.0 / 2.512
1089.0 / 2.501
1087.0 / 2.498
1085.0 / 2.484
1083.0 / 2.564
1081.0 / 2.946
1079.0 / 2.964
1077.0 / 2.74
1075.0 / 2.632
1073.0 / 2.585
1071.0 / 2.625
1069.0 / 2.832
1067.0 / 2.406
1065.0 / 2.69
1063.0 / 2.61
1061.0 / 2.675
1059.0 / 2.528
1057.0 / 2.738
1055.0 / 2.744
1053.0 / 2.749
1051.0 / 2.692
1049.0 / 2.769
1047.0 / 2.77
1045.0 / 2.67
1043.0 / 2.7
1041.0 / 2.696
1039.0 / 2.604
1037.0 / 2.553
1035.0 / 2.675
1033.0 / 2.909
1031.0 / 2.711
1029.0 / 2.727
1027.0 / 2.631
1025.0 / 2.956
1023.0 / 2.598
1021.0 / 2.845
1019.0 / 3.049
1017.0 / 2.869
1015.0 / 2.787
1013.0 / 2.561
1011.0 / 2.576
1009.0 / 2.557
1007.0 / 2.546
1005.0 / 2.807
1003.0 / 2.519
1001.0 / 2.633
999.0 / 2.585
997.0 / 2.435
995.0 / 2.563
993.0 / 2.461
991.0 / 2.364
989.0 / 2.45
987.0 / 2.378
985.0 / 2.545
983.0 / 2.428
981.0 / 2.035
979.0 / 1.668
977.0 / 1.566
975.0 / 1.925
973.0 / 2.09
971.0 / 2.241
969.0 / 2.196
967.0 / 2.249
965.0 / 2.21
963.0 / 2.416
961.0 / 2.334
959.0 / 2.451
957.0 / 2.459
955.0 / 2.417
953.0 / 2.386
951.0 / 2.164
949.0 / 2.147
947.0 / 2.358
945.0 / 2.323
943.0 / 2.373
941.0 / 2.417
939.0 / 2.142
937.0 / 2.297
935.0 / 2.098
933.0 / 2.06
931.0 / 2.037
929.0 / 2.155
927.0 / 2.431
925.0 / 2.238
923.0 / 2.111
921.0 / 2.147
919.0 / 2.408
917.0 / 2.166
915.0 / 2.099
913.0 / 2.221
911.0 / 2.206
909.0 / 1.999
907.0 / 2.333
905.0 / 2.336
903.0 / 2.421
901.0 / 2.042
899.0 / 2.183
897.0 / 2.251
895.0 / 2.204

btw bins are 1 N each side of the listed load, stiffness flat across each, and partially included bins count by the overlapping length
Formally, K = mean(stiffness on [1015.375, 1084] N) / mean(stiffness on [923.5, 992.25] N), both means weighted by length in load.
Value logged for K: 1.22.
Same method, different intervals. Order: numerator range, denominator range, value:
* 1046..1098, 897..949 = 1.19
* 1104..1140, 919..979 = 1.19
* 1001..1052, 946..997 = 1.20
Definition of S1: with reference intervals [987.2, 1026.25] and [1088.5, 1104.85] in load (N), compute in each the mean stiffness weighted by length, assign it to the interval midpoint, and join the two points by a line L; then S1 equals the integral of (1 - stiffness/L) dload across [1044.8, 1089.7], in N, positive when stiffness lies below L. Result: -1.8 N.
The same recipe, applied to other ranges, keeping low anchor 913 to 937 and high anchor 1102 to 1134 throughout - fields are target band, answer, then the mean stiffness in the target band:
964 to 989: 1.76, 2.14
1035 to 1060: -2.23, 2.68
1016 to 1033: -2.77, 2.8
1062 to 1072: -0.49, 2.63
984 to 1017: -2.80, 2.56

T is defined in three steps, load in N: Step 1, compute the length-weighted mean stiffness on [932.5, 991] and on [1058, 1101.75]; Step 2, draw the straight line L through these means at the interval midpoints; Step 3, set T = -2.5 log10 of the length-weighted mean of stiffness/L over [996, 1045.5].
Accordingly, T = -0.112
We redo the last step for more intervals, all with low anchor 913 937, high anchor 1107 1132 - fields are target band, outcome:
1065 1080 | -0.065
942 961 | -0.045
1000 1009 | -0.108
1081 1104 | 0.013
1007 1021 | -0.143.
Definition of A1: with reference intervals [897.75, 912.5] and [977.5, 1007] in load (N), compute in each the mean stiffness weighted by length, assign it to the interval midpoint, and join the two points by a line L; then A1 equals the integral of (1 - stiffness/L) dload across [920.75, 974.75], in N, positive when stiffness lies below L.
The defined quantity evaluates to 1.33 N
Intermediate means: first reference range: 2.22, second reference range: 2.41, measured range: 2.25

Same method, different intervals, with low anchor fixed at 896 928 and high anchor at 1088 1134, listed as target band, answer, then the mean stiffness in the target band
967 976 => 0.8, 2.13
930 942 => 0.5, 2.18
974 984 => 1.8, 1.92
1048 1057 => -0.9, 2.74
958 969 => 0.0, 2.32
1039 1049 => -1.0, 2.7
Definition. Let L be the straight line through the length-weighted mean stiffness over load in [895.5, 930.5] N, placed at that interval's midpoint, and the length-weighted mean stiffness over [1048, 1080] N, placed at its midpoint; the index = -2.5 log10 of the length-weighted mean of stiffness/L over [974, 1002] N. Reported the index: 0.08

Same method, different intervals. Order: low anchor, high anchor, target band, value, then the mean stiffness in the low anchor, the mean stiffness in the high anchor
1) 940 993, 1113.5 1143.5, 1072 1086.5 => -0.06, 2.26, 2.68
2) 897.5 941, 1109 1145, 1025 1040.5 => -0.11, 2.2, 2.65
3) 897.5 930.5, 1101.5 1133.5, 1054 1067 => -0.06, 2.22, 2.62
